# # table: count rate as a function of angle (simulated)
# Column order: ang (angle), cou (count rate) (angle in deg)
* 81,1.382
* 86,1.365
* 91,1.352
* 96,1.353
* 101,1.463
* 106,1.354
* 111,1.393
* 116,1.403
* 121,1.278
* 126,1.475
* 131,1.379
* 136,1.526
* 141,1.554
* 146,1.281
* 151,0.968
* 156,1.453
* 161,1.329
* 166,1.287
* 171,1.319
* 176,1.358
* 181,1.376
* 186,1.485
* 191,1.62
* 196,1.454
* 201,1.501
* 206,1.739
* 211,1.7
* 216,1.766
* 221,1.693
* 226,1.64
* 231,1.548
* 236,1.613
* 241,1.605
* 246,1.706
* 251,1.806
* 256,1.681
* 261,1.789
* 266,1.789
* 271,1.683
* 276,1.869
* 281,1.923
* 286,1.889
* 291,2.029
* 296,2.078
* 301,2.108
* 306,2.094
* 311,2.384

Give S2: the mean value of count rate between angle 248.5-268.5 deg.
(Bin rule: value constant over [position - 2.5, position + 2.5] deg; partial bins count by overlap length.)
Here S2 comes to 1.77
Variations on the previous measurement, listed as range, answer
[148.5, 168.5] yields 1.26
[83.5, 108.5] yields 1.38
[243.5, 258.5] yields 1.73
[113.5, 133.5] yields 1.38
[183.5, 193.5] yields 1.55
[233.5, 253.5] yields 1.68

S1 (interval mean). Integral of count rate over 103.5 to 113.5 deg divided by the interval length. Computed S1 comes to 1.37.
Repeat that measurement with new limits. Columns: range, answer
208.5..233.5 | 1.67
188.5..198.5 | 1.54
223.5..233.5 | 1.59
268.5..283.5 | 1.82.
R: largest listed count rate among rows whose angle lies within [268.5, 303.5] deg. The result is 2.108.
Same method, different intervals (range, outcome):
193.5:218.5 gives 1.766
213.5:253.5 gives 1.806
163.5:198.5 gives 1.62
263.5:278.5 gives 1.869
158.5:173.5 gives 1.329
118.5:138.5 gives 1.526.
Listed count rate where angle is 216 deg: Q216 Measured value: 1.766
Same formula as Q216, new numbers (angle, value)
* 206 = 1.739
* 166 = 1.287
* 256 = 1.681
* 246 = 1.706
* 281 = 1.923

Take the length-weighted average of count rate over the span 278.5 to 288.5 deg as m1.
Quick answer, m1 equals 1.91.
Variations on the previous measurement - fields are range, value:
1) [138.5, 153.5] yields 1.27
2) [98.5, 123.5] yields 1.38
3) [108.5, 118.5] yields 1.4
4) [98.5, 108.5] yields 1.41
